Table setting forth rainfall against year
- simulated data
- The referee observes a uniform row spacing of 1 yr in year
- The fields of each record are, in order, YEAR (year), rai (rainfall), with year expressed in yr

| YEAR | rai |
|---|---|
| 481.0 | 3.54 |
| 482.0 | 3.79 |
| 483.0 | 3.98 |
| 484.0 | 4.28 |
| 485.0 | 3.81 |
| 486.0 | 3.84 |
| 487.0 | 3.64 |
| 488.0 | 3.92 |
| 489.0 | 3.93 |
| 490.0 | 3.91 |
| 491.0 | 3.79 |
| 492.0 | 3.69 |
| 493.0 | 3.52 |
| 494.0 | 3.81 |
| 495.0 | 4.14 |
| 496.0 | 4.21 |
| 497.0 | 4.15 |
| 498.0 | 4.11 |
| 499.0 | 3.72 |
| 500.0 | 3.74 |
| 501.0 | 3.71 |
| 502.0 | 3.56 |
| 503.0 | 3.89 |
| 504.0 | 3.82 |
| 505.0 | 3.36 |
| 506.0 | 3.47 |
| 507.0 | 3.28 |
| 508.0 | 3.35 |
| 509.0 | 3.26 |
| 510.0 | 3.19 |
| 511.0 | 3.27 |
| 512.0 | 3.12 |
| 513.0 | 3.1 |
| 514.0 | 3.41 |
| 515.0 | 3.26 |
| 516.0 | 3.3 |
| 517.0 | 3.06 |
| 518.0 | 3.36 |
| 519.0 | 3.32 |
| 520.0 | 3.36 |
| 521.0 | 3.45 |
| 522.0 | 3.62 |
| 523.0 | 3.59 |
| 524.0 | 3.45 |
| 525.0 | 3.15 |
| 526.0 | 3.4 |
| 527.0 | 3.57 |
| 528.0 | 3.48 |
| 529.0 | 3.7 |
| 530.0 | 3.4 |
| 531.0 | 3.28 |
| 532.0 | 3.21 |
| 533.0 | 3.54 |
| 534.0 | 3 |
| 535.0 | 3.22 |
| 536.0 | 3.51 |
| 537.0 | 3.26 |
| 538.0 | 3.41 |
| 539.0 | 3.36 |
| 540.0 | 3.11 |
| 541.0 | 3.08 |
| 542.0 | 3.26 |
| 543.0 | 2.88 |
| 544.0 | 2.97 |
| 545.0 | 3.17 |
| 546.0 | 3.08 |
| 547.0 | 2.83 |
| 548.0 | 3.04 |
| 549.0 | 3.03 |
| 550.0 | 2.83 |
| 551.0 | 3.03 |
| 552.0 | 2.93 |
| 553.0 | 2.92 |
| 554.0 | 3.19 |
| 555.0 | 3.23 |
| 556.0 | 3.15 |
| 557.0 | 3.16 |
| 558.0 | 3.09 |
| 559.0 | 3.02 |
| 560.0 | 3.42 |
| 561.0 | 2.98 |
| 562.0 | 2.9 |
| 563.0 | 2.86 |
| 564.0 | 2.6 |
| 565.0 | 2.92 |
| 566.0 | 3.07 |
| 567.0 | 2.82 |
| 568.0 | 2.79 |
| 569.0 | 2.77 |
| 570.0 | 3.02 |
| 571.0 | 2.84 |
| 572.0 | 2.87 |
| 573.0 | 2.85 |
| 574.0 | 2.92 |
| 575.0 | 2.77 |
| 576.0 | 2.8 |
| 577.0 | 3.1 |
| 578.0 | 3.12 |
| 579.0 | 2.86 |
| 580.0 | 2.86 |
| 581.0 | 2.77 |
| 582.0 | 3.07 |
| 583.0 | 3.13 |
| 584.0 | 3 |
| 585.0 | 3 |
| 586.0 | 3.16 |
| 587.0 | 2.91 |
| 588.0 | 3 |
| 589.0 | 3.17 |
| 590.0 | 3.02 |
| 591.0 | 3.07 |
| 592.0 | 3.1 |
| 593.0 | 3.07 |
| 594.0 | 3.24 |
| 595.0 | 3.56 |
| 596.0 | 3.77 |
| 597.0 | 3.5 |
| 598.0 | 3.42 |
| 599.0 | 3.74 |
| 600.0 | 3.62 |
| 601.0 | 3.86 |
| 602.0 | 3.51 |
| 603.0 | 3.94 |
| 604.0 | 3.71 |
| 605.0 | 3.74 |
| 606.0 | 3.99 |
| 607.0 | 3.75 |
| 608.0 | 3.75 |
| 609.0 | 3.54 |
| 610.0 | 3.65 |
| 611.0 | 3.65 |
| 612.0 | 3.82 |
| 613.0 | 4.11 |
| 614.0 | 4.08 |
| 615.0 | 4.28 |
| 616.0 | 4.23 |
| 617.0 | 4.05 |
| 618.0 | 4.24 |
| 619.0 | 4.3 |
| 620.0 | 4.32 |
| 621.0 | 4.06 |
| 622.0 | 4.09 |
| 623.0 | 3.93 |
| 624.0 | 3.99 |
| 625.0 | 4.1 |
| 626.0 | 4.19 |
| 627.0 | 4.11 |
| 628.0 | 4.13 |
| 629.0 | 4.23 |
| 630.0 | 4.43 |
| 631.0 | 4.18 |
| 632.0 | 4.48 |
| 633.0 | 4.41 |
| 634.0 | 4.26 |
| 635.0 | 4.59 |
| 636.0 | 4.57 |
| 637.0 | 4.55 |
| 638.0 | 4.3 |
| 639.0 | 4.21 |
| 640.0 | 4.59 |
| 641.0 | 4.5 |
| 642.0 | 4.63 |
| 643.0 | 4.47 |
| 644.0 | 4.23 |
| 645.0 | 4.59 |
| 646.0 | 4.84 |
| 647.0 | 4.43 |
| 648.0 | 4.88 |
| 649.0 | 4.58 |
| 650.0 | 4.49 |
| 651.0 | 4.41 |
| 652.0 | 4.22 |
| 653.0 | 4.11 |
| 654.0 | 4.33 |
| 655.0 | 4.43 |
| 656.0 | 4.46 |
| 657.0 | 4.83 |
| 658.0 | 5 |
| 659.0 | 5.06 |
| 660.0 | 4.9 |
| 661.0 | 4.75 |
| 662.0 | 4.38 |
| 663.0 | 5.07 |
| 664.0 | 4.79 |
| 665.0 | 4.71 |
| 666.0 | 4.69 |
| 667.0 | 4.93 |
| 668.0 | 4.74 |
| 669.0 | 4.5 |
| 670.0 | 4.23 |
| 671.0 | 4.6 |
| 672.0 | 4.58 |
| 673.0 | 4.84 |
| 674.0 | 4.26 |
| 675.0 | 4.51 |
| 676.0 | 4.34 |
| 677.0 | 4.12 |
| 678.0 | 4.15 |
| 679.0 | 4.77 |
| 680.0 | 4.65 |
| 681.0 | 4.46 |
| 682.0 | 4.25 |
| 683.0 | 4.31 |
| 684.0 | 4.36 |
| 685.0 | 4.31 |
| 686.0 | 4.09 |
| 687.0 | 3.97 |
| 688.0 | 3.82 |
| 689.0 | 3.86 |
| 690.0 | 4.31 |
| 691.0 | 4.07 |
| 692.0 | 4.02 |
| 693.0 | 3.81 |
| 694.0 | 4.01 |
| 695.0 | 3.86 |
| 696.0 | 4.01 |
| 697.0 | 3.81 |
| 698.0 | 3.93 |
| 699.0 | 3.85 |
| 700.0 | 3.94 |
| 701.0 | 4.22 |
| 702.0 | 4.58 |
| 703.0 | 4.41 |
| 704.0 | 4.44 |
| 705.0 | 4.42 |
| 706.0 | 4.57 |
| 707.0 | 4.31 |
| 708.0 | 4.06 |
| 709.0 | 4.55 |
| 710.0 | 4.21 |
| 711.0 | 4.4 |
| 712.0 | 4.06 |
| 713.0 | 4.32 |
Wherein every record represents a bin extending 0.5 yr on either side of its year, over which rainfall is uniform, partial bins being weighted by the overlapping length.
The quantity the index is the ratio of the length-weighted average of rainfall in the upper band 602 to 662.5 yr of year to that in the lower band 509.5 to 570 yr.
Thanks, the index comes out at 1.35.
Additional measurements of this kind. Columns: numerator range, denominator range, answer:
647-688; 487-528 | 1.27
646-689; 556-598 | 1.49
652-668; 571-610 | 1.43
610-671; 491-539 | 1.26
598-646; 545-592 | 1.38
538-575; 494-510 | 0.81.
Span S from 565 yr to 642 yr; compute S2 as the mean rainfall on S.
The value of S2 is 3.64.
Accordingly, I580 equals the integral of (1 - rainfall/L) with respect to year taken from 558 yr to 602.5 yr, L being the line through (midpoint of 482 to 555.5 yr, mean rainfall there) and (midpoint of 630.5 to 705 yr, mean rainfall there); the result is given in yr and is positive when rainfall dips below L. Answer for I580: 8.72 yr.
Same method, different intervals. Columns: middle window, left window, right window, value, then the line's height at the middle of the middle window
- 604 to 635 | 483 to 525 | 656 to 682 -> 1.8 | 4.32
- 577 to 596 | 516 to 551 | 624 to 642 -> 3.7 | 3.84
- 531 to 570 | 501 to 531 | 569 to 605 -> 2.7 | 3.3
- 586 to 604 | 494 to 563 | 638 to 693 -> 2.3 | 3.88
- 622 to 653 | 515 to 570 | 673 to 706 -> -4.3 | 3.84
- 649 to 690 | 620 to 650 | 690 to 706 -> -2.4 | 4.23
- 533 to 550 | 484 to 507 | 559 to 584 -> 0.7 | 3.27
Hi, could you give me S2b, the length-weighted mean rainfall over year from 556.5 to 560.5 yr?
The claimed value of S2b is 3.17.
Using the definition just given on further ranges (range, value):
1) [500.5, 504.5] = 3.75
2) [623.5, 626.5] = 4.09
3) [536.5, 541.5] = 3.24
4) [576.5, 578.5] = 3.11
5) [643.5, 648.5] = 4.59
